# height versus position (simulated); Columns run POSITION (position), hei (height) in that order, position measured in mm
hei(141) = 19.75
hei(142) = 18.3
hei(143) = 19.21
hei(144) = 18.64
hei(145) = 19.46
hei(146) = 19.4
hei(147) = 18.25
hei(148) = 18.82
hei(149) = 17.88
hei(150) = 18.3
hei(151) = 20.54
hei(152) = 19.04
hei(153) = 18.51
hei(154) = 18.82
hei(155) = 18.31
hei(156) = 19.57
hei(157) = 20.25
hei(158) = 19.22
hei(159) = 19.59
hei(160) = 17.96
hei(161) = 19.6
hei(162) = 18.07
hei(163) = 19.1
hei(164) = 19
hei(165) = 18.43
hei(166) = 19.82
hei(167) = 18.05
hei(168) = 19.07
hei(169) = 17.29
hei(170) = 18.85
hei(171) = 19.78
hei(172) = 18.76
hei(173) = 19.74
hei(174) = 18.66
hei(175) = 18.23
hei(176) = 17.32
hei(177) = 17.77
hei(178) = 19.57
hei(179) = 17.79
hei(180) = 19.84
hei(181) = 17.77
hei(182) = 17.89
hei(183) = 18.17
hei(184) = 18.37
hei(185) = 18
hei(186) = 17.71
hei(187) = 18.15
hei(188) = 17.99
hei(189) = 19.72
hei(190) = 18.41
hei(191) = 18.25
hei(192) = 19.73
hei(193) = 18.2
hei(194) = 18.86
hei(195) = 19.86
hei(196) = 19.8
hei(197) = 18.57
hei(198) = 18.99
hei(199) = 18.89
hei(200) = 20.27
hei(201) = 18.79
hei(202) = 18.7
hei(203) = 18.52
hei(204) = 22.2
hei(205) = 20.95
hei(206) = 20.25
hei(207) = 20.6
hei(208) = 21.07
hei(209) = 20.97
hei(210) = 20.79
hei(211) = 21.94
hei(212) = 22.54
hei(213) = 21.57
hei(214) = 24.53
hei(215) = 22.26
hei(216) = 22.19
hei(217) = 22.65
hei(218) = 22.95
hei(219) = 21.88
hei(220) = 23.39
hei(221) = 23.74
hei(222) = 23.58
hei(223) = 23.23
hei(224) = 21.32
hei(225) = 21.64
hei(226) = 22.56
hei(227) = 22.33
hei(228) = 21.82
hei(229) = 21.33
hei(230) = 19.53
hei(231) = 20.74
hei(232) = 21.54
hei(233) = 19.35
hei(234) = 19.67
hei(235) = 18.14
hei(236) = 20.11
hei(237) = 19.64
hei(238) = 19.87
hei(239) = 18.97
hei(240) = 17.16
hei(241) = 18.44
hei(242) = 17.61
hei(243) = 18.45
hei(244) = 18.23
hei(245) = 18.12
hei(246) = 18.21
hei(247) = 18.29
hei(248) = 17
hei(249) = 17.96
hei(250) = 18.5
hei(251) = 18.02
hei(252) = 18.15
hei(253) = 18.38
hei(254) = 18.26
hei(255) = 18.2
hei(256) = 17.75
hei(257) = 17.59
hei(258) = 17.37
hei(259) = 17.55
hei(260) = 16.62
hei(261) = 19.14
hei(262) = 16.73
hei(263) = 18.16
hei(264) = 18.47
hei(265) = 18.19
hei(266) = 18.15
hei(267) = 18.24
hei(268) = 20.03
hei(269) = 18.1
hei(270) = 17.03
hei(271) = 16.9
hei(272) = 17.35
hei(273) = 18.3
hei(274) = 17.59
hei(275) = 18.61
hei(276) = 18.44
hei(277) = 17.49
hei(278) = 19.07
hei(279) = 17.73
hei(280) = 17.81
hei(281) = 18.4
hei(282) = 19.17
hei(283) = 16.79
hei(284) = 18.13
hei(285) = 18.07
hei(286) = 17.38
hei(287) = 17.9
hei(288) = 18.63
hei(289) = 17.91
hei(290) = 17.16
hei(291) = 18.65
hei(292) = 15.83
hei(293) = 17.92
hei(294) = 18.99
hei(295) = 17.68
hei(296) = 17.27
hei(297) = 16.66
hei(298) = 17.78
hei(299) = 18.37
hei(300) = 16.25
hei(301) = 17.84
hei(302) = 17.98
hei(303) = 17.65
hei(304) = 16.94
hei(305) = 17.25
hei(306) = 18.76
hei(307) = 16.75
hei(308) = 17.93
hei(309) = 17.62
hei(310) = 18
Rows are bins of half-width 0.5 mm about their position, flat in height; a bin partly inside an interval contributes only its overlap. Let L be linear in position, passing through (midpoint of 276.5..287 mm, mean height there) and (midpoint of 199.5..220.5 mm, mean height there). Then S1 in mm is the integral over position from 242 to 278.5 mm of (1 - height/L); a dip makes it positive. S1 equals 1.9 mm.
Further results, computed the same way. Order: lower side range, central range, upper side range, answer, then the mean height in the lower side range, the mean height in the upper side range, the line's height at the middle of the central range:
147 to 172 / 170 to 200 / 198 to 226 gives 2.2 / 18.9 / 21.5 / 20.2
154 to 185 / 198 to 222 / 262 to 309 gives -3.9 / 18.7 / 17.8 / 18.4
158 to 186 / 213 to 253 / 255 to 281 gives -4.7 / 18.6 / 18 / 18.2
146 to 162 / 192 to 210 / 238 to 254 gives -1.2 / 19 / 18.2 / 18.6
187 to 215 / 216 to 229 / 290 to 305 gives -2.0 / 20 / 17.5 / 19.5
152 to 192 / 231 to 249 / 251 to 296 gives -0.6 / 18.7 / 17.9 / 18.2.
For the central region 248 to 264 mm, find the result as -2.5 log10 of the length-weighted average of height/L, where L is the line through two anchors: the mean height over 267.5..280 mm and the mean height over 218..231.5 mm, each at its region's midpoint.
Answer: 0.09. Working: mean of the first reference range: 22.1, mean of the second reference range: 18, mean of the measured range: 17.9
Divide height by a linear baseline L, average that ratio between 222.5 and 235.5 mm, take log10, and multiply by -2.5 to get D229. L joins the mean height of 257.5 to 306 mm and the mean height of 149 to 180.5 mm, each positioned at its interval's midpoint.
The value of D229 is -0.15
